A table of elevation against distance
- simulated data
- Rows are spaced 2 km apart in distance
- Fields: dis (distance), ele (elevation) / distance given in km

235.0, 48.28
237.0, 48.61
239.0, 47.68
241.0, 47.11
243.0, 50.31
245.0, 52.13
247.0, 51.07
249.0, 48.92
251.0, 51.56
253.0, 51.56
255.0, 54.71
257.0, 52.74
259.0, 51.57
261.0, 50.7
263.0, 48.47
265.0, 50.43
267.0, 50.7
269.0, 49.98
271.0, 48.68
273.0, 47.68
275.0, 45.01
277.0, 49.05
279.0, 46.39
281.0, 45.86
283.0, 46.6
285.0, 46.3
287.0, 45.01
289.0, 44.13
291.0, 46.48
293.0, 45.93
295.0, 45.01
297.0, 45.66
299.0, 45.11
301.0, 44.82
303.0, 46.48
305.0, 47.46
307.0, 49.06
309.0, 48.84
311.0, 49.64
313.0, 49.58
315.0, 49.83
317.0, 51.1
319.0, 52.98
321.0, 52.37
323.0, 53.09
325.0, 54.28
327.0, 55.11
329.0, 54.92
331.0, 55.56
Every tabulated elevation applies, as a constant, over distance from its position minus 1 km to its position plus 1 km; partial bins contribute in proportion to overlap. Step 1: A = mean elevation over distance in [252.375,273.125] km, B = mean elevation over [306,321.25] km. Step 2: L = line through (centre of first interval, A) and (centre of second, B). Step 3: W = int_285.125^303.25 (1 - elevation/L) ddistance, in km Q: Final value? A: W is 1.8 km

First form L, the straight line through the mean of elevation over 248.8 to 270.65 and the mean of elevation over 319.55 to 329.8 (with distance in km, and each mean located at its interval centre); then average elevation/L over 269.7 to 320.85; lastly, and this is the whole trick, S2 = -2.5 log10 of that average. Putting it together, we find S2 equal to 0.11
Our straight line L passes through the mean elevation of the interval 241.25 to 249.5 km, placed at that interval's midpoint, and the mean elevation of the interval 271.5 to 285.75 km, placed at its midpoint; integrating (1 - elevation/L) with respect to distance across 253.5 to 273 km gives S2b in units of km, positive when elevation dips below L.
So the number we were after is -0.92 km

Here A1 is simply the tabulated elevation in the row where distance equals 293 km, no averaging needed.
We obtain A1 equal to 45.93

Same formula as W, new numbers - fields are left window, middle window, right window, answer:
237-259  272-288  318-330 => 1.7 km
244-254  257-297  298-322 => 1.9 km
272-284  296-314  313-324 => 0.9 km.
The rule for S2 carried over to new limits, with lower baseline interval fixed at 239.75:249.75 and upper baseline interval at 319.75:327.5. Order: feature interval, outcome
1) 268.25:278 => 0.07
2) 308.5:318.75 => 0.06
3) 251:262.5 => -0.03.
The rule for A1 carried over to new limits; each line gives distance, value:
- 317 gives 51.1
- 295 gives 45.01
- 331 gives 55.56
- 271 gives 48.68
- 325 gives 54.28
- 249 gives 48.92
